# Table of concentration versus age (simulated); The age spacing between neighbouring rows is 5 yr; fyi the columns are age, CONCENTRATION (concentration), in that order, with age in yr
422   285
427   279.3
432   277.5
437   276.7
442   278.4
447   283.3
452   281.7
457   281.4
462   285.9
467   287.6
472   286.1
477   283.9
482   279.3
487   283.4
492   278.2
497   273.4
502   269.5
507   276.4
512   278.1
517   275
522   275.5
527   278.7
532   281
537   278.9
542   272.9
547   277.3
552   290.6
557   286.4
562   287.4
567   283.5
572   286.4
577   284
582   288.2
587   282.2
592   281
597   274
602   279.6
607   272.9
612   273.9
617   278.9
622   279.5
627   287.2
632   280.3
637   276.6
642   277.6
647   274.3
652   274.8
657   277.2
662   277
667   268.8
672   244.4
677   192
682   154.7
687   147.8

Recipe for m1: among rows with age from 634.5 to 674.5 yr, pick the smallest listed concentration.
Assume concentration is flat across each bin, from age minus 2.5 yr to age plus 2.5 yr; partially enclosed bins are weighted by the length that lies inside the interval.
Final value 244.4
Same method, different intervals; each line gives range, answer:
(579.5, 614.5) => 272.9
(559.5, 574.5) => 283.5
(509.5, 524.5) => 275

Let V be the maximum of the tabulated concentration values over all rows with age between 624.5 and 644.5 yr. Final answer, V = 287.2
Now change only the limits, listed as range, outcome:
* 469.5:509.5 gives 286.1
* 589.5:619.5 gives 281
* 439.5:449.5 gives 283.3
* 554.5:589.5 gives 288.2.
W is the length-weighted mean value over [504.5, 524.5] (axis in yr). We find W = 276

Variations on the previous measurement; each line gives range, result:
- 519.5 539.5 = 279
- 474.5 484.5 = 282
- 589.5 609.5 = 277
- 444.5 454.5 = 282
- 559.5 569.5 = 285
